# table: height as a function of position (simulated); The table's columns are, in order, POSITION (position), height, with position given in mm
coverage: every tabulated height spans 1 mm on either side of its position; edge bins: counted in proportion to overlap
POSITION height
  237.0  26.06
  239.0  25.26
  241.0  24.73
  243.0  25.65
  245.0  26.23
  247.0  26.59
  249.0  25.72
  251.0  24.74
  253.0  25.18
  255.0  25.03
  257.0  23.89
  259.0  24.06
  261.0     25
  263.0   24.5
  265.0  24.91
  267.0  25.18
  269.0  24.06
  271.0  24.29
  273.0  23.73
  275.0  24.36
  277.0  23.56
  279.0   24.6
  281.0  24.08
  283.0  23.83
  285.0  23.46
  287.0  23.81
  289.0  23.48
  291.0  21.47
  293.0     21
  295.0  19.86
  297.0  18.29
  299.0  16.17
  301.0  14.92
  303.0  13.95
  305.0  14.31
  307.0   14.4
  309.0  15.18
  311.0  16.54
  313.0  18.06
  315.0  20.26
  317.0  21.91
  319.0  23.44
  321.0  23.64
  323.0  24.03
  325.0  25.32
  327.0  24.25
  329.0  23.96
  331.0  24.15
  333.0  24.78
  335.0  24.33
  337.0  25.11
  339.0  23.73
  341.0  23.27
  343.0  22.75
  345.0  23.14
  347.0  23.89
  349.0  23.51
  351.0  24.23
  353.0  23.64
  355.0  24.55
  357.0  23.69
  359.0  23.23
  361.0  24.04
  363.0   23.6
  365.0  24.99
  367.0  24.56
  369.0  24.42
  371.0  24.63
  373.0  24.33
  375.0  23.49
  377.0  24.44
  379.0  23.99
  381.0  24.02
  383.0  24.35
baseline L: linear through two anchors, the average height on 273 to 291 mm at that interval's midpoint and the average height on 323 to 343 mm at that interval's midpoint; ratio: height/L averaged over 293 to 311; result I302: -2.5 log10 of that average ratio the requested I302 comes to 0.42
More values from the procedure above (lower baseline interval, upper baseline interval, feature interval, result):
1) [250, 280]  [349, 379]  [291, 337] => 0.20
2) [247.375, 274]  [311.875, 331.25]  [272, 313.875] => 0.19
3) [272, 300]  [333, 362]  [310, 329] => 0.05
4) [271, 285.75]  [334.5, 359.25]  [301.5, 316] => 0.43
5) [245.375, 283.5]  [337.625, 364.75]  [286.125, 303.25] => 0.24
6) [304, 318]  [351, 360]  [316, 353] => -0.16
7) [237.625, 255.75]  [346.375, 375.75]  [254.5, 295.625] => 0.06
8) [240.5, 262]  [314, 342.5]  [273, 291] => 0.04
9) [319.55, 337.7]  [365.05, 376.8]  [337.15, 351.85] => 0.03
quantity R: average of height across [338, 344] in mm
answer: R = 23.2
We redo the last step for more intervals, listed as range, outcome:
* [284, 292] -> 23.1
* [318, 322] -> 23.5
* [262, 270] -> 24.7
